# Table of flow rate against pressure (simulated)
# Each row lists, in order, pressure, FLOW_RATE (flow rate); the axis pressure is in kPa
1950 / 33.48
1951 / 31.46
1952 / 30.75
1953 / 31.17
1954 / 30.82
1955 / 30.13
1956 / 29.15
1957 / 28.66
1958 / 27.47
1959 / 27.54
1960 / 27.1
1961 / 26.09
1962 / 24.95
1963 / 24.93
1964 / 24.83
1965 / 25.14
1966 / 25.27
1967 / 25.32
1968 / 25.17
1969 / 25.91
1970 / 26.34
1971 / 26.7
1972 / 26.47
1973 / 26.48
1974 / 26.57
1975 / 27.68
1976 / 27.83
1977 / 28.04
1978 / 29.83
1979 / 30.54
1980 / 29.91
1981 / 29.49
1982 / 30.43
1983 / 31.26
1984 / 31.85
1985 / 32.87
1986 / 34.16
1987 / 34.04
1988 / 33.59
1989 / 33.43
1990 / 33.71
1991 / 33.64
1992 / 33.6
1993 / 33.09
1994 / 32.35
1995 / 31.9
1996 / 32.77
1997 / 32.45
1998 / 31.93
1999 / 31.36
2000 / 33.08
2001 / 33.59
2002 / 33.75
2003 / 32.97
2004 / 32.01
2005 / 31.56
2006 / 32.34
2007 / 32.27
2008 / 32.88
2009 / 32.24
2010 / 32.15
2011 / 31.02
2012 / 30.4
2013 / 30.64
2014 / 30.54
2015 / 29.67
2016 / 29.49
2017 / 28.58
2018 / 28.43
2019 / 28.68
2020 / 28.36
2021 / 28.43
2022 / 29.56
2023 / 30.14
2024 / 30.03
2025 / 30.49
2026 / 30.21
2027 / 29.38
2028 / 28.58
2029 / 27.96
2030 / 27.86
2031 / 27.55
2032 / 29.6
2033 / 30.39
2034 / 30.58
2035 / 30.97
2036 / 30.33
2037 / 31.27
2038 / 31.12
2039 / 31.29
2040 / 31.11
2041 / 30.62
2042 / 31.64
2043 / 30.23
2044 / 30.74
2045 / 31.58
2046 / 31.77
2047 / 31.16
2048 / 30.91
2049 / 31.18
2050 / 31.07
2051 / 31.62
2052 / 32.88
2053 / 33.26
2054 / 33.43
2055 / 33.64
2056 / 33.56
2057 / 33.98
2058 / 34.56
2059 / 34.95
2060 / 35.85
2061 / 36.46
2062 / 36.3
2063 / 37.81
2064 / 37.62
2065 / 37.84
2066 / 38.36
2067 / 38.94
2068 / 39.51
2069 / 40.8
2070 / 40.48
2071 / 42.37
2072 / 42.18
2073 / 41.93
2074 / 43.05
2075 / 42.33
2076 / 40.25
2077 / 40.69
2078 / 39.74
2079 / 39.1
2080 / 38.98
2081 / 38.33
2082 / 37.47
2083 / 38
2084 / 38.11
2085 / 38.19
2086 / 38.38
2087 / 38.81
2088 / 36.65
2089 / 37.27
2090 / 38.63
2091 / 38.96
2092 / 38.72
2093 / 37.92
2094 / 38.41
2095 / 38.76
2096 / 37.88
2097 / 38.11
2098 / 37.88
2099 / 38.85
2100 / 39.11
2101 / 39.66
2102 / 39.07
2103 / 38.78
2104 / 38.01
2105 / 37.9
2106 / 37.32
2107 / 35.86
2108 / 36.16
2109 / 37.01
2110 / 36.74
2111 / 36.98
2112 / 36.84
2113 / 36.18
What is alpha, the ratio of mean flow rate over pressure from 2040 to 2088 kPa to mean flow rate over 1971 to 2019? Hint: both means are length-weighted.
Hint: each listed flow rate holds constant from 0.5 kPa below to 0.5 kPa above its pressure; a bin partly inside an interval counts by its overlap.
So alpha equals 1.17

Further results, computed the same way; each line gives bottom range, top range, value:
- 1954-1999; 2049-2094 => 1.28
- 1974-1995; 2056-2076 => 1.23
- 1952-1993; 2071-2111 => 1.33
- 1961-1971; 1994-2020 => 1.24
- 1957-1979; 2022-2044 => 1.13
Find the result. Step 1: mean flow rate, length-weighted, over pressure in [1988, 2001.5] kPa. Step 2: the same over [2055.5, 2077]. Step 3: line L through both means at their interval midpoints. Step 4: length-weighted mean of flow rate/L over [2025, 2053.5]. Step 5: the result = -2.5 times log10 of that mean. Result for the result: 0.189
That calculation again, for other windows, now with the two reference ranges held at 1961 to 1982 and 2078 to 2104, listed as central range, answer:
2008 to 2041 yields 0.07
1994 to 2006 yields -0.10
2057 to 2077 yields -0.08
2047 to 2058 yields 0.07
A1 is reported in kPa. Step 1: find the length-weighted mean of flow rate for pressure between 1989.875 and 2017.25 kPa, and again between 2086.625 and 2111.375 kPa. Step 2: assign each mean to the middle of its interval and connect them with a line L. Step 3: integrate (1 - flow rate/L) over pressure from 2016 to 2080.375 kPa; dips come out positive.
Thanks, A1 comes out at 2.4 kPa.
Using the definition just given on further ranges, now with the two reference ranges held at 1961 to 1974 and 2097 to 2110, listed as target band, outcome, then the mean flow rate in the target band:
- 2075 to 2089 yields -1.1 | 38.8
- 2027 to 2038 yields 0.7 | 29.6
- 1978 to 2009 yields -4.8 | 32.4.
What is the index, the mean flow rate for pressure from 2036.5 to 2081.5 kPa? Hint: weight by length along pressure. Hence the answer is 35.7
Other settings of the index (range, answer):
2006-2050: 30.3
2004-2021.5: 30.5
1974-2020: 31.4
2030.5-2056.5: 31.3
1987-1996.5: 33.2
